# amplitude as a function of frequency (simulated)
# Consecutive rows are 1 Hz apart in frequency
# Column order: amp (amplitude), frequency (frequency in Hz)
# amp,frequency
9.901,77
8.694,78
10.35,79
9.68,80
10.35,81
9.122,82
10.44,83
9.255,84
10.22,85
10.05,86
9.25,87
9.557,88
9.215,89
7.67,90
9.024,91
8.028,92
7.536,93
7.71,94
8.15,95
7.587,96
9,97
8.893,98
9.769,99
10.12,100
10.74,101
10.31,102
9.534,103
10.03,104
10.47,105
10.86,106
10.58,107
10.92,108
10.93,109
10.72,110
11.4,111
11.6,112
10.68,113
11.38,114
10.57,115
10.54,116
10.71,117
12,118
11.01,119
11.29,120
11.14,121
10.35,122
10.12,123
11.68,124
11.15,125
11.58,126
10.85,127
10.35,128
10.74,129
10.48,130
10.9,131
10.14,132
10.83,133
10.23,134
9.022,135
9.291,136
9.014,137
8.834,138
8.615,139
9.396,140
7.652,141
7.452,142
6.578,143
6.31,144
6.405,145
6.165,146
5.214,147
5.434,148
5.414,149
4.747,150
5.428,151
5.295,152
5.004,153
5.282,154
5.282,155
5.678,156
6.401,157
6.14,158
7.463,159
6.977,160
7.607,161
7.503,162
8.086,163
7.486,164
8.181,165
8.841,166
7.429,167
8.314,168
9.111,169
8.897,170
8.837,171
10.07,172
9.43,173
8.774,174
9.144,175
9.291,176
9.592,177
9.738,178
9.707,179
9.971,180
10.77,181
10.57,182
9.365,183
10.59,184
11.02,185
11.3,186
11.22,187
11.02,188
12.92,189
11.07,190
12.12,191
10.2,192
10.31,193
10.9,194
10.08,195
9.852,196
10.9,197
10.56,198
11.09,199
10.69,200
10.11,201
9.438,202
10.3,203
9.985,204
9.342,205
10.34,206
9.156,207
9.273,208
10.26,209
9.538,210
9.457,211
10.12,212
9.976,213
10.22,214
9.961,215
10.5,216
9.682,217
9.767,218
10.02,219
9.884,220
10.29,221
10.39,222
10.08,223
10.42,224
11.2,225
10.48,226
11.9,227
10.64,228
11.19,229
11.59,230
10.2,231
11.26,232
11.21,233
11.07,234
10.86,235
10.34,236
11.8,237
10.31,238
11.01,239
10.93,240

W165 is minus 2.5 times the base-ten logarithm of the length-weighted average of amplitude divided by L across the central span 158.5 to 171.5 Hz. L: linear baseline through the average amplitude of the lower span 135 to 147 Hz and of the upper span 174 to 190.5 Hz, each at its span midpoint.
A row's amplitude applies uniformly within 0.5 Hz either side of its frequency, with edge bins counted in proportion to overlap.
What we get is 0.156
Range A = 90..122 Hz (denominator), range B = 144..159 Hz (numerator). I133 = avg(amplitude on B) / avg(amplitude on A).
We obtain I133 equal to 0.6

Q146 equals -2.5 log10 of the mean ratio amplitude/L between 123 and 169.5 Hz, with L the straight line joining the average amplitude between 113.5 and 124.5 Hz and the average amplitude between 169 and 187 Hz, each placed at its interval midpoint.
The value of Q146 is 0.30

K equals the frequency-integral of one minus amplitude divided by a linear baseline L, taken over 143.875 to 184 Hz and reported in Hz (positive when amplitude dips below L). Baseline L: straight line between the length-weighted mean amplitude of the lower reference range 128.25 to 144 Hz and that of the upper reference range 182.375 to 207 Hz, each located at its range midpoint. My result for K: 9.0 Hz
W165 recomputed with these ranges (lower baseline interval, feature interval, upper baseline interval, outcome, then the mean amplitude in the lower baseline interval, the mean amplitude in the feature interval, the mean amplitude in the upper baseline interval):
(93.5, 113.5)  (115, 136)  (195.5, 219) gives -0.07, 10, 10.7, 10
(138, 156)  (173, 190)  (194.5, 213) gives -0.20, 6.27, 10.3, 10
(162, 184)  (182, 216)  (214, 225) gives -0.08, 9.12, 10.4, 10.2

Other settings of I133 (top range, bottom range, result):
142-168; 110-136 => 0.60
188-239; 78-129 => 1.04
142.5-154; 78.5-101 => 0.61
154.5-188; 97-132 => 0.82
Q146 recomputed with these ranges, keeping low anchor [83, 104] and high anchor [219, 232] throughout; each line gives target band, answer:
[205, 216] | 0.072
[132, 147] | 0.174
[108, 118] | -0.175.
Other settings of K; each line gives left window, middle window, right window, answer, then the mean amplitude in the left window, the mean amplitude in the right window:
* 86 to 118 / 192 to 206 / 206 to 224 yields -0.5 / 9.83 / 9.94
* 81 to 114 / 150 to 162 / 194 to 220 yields 4.6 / 9.7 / 10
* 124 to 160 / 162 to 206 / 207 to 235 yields -3.2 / 7.89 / 10.4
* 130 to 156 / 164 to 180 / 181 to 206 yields 0.4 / 7.39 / 10.6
